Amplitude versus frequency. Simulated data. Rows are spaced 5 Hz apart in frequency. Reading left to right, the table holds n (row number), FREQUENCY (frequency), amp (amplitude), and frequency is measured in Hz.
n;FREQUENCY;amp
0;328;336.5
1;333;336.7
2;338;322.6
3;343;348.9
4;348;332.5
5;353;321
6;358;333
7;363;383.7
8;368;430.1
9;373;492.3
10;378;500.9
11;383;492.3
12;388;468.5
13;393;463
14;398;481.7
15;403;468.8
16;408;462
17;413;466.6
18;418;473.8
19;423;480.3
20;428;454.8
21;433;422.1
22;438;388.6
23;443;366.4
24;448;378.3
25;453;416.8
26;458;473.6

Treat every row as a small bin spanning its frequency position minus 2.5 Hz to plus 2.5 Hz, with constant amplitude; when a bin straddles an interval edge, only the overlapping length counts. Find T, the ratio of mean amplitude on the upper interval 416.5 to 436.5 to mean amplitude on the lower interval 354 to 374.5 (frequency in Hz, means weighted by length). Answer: 1.1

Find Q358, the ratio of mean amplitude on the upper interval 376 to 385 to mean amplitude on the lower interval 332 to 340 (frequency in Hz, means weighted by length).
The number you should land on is 1.51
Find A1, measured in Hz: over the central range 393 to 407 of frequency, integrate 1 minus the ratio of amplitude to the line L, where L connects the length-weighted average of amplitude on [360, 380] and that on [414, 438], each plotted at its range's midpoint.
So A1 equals -0.7 Hz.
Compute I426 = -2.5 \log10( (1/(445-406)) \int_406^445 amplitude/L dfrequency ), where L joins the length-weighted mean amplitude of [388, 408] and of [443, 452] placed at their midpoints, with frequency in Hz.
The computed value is -0.05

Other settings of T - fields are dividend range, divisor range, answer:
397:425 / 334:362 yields 1.41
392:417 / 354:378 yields 1.13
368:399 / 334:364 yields 1.42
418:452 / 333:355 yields 1.26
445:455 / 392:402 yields 0.83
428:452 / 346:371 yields 1.09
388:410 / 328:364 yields 1.39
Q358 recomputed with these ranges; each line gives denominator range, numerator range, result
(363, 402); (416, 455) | 0.90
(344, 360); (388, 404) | 1.42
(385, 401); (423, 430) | 0.98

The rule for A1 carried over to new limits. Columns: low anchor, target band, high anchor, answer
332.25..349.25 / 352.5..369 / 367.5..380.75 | 2.23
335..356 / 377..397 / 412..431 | -3.67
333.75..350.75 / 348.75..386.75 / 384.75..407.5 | -1.69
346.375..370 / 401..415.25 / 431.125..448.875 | -3.34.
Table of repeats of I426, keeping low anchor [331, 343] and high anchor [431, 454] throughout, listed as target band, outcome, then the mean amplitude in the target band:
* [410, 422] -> -0.240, 471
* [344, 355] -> 0.033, 330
